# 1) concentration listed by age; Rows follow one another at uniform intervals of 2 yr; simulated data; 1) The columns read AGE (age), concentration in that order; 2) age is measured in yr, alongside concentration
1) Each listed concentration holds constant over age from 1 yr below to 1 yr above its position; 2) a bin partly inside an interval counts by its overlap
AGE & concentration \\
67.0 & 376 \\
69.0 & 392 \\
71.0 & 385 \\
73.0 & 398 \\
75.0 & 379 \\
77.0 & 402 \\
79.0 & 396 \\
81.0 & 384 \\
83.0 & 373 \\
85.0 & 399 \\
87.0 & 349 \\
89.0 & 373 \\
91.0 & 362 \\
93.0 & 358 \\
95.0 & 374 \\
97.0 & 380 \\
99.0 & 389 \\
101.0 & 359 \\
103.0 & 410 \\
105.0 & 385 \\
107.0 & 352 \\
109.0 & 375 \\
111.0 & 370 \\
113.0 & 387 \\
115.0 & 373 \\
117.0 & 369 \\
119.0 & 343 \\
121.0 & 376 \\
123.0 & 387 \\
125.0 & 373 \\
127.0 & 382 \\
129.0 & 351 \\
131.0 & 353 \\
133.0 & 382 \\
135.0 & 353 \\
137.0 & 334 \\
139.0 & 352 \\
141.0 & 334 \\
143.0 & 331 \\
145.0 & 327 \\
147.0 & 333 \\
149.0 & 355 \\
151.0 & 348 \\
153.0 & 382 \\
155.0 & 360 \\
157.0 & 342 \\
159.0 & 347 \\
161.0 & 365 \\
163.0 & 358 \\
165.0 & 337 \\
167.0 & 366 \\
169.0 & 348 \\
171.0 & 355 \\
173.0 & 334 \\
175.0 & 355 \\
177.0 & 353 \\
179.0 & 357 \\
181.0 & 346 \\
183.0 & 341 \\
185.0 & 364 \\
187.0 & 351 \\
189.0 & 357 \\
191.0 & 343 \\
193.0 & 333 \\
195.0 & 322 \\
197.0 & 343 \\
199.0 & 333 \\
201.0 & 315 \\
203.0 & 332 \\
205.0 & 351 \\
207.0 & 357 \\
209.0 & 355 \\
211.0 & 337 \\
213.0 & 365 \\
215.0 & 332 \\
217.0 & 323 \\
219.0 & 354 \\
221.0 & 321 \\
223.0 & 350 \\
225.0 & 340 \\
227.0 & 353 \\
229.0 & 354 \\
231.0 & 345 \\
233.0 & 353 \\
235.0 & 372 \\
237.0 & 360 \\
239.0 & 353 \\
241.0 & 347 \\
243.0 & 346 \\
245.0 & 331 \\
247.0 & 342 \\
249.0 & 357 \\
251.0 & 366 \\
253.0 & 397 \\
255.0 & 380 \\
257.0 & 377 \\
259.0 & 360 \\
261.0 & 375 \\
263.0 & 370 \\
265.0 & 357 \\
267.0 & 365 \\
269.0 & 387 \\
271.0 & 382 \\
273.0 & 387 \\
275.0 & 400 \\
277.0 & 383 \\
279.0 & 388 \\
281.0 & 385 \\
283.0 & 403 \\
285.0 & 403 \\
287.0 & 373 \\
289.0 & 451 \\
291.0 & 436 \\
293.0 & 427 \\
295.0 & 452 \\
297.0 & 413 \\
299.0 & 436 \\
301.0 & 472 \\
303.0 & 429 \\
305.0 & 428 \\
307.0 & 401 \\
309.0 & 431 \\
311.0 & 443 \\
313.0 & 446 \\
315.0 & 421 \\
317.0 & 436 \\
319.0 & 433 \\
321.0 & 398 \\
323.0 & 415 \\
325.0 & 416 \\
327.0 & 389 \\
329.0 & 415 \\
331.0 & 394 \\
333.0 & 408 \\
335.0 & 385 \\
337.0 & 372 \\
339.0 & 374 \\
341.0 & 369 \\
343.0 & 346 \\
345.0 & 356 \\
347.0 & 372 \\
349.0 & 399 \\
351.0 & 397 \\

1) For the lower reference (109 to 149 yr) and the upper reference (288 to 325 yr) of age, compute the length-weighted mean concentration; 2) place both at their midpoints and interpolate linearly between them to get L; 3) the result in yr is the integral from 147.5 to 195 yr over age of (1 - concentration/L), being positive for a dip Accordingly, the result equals 3.11 yr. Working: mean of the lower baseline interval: 359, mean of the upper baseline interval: 431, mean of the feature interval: 351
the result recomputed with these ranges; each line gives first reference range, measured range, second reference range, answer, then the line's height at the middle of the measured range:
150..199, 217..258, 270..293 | 2.8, 380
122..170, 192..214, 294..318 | 2.4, 383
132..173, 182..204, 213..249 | 0.6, 348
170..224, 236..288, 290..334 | 2.3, 389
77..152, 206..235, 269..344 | 3.2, 390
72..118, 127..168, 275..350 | 3.6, 385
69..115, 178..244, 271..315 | 9.3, 402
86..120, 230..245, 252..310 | 1.6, 394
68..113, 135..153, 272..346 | 2.1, 387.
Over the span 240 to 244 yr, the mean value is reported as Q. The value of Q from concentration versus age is 346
